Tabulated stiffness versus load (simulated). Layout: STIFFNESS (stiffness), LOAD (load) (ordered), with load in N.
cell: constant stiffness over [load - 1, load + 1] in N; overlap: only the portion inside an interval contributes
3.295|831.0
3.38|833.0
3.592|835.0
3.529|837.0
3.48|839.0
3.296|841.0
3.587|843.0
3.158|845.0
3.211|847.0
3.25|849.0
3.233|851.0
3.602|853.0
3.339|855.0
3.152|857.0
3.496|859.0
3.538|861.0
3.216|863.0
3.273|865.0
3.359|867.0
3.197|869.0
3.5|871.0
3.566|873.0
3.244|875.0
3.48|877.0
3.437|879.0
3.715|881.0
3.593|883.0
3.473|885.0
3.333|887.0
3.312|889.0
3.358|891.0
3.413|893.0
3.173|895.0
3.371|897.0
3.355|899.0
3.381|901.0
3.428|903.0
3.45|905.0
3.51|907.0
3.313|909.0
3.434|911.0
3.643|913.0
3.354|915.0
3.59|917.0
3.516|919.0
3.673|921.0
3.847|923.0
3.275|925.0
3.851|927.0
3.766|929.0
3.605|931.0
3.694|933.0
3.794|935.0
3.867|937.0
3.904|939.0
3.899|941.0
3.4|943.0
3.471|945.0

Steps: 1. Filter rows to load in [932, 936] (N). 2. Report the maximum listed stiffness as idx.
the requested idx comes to 3.794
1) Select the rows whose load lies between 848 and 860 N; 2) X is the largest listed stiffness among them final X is 3.602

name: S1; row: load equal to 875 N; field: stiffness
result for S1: 3.244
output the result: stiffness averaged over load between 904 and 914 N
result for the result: 3.47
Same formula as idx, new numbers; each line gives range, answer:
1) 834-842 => 3.592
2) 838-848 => 3.587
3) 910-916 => 3.643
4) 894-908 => 3.51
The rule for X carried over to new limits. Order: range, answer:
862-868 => 3.359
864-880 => 3.566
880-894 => 3.715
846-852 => 3.25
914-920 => 3.59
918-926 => 3.847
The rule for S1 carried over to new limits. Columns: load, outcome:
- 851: 3.233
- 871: 3.5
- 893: 3.413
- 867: 3.359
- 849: 3.25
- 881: 3.715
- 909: 3.313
